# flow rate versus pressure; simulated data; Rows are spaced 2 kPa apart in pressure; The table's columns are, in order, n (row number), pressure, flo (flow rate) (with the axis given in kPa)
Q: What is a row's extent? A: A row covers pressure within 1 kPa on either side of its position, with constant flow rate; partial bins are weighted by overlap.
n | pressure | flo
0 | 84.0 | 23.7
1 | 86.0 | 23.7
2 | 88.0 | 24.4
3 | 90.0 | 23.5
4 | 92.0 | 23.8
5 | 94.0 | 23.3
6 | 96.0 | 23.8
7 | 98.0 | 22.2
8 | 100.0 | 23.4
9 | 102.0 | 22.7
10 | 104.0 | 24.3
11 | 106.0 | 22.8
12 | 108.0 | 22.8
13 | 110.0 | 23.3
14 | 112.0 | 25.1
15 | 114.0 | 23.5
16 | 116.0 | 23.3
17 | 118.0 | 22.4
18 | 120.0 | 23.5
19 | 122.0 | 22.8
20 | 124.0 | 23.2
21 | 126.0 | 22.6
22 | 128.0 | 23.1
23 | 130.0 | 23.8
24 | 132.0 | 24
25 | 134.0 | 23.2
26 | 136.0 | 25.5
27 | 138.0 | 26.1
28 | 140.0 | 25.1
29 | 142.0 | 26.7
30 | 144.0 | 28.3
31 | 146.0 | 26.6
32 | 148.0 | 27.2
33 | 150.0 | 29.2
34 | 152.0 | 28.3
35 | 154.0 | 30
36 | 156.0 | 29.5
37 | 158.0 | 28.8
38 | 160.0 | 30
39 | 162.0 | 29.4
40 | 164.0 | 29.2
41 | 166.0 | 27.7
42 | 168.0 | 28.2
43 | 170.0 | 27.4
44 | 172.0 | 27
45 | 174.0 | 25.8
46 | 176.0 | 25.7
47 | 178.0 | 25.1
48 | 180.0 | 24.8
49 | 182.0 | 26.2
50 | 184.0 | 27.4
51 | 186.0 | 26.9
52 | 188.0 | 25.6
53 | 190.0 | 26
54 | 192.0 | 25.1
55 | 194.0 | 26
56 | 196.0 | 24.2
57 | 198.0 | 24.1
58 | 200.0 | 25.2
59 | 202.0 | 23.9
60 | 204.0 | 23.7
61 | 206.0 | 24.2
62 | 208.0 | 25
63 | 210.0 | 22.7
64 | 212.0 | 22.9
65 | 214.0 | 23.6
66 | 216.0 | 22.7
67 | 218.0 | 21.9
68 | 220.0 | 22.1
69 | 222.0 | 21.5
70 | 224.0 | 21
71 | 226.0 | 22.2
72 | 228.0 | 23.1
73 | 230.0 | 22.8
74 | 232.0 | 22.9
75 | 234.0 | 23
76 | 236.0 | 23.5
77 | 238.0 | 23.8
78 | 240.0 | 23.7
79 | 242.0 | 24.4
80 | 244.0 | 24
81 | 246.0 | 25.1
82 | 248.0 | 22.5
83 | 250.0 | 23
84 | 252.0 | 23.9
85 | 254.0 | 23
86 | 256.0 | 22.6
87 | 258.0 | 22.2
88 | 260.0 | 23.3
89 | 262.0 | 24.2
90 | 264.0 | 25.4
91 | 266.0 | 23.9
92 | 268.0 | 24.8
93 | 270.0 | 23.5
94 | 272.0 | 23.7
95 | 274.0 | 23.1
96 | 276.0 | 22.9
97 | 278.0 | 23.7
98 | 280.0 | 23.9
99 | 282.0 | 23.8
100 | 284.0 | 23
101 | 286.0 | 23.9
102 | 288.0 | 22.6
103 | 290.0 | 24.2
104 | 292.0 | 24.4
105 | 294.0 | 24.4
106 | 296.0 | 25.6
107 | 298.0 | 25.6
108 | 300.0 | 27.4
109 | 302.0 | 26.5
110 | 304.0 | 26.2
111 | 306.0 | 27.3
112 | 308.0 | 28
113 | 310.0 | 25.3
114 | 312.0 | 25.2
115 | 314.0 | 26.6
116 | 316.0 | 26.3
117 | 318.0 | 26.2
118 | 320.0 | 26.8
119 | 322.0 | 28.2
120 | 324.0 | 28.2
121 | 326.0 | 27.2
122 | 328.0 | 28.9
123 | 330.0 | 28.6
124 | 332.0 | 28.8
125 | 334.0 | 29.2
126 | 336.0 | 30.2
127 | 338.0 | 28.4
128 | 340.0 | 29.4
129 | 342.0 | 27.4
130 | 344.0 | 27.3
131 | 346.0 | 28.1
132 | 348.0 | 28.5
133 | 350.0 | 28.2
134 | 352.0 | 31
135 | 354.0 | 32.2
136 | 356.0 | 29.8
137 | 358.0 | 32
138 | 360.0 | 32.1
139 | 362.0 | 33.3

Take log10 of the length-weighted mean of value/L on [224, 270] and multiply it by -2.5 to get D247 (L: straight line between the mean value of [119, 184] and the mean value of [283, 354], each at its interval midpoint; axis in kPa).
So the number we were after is 0.14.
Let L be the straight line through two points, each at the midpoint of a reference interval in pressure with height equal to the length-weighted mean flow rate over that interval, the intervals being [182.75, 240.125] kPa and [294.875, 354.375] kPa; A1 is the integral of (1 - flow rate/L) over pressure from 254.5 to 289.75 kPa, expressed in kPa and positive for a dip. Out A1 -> 3.2 kPa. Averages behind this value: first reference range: 23.8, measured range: 23.6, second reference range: 27.7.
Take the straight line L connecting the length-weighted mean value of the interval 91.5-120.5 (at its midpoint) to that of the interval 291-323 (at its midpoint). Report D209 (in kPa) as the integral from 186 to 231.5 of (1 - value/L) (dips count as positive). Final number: 2.1 kPa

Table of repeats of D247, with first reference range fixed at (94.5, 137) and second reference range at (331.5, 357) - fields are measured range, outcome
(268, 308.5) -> 0.13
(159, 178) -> -0.12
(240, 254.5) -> 0.13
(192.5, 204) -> 0.04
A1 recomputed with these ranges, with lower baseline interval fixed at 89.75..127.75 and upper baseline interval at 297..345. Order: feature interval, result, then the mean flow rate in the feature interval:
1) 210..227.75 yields 2.2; 22.3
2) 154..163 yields -1.9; 29.5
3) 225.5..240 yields 1.5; 23.1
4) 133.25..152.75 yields -2.2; 26.6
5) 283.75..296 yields 1.3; 23.9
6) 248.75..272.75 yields 2.4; 23.6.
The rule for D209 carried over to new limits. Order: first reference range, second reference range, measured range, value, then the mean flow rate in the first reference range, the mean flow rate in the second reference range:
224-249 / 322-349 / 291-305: 0.42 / 23.3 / 28.5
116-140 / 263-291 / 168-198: -2.83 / 23.7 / 23.7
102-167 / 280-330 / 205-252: 4.84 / 25.6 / 25.9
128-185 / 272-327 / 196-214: 1.68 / 26.9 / 25.4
